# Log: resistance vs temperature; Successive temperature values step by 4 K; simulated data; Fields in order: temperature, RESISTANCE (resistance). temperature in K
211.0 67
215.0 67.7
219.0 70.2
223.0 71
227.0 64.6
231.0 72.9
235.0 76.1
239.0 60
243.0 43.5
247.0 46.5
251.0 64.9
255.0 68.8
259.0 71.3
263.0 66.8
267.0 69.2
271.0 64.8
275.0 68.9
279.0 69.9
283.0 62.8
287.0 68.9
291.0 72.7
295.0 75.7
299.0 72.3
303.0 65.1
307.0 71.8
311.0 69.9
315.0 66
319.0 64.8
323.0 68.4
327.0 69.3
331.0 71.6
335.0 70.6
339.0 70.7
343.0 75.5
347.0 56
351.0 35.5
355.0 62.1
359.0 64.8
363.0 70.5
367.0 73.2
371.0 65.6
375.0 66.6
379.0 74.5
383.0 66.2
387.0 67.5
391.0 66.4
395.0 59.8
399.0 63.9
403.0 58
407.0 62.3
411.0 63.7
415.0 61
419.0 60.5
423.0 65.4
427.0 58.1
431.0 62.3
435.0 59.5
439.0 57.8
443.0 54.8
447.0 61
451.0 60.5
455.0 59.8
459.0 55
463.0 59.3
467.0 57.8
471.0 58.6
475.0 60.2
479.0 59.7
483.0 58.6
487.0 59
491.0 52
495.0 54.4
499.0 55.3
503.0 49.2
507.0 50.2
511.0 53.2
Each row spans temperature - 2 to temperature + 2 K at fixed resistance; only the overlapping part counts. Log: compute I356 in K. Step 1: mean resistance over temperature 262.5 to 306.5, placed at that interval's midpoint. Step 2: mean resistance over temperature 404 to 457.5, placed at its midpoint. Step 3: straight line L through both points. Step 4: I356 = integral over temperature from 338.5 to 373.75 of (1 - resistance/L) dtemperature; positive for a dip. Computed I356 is 0.7 K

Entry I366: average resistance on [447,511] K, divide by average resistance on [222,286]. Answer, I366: 0.87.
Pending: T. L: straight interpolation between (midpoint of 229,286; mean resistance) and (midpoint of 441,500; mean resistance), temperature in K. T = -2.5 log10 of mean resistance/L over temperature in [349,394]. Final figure -0.064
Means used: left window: 64.8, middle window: 64.7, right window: 57.8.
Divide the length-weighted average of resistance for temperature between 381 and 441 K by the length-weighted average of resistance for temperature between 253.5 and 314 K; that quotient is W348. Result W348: 0.90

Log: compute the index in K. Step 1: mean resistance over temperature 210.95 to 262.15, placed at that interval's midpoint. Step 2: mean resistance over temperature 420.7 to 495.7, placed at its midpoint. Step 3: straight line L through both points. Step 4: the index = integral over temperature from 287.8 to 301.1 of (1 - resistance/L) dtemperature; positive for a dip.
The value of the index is -2.1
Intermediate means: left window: 64.9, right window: 58.7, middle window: 73.1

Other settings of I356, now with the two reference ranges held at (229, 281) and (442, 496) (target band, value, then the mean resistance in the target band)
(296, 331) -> -3.2 K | 68.8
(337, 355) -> 0.7 K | 59.7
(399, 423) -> -0.7 K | 61.7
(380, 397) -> -1.4 K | 65.5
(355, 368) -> -1.4 K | 68.1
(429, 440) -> -0.2 K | 60.1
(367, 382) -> -2.0 K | 69.3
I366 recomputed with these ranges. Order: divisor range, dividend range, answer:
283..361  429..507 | 0.86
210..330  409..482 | 0.89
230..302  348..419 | 0.96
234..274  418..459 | 0.95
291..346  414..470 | 0.85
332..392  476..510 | 0.83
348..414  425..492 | 0.92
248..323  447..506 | 0.84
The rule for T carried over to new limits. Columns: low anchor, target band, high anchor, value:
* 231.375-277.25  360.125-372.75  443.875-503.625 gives -0.15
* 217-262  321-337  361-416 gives -0.08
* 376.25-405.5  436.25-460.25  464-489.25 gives 0.05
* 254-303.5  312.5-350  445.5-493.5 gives -0.02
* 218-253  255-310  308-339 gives -0.05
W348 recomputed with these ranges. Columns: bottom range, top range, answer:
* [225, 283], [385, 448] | 0.95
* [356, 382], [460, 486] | 0.86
